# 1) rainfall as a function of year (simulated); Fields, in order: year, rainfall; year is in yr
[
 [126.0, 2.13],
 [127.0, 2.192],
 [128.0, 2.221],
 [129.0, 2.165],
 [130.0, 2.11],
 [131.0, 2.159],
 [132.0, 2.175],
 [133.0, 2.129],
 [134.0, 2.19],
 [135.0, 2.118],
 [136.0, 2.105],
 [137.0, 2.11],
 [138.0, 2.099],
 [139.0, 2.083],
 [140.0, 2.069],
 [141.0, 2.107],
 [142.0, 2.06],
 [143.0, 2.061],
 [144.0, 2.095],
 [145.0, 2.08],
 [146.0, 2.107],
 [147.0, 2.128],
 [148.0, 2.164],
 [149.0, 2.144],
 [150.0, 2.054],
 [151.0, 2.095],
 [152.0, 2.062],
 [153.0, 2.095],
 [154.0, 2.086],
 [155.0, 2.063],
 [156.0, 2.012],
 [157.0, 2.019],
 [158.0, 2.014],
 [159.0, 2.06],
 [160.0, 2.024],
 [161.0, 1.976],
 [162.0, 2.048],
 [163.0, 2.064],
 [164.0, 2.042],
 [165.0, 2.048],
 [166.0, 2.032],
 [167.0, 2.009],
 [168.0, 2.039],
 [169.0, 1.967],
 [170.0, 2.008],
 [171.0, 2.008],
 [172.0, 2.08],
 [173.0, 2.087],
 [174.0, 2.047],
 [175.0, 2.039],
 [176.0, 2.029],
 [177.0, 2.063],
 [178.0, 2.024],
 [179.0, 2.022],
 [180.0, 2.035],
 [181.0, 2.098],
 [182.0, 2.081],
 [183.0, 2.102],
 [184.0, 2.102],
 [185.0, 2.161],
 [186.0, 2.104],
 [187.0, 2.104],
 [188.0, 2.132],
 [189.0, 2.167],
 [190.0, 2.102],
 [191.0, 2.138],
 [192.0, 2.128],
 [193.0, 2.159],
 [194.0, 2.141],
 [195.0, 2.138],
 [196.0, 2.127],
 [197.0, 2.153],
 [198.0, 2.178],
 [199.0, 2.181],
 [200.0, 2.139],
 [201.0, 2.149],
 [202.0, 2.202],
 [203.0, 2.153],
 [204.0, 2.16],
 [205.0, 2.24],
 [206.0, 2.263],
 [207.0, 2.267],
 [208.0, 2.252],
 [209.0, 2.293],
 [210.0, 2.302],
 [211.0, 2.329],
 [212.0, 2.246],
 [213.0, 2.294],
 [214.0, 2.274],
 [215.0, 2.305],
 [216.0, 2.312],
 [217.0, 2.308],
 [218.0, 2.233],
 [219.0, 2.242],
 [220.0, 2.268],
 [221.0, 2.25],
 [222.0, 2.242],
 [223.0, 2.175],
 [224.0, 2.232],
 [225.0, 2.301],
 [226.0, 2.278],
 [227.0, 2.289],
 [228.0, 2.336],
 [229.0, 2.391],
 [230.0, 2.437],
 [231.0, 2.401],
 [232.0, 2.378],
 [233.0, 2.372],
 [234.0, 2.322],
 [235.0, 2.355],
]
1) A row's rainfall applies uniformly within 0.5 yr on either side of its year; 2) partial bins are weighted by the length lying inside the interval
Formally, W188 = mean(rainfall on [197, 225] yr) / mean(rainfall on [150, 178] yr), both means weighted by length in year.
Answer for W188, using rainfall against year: 1.10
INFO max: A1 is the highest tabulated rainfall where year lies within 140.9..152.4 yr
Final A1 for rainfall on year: 2.164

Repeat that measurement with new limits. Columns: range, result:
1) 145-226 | 2.329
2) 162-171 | 2.064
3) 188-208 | 2.267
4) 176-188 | 2.161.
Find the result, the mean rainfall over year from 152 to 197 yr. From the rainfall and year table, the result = 2.07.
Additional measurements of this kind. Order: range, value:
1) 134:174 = 2.07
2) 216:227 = 2.26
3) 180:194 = 2.12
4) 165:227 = 2.16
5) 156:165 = 2.03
